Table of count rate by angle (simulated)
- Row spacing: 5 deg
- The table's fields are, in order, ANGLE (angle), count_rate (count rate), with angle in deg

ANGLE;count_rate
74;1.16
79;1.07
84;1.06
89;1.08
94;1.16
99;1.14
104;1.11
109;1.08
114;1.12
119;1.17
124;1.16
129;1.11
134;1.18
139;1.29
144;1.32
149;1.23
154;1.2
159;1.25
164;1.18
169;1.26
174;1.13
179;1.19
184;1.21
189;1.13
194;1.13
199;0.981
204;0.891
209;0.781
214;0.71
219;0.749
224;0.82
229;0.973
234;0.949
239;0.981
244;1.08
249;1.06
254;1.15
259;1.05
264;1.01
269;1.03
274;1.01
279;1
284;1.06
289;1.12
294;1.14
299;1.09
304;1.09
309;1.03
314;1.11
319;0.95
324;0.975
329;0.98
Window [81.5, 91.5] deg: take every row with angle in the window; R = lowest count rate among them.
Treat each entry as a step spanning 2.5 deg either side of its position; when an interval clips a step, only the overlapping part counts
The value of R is 1.06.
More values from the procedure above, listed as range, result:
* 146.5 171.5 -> 1.18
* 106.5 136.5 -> 1.08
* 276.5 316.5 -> 1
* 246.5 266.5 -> 1.01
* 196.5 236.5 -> 0.71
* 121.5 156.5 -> 1.11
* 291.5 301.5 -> 1.09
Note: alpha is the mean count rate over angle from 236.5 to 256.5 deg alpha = 1.07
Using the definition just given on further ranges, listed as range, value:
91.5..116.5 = 1.12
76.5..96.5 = 1.09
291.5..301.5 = 1.11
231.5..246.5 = 1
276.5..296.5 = 1.08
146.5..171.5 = 1.22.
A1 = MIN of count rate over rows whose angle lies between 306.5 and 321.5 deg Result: 0.95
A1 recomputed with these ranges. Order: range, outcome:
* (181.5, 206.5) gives 0.891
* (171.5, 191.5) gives 1.13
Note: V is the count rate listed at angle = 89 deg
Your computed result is 1.08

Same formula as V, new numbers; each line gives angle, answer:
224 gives 0.82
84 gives 1.06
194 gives 1.13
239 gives 0.981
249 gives 1.06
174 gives 1.13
